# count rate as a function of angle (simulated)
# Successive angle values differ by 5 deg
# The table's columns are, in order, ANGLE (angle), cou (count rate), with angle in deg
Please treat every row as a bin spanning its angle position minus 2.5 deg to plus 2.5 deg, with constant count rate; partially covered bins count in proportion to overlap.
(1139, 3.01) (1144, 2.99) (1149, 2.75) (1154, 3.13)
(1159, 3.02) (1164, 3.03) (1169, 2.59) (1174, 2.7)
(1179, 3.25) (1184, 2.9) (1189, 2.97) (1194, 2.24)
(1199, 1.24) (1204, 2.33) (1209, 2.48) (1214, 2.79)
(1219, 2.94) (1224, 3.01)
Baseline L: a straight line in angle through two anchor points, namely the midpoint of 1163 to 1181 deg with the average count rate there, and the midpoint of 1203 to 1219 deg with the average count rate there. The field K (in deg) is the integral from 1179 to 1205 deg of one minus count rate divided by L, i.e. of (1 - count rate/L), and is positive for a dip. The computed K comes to 3.08 deg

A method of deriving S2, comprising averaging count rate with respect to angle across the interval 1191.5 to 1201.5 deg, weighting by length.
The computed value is 1.74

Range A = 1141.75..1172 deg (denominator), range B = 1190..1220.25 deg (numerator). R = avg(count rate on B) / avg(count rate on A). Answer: 0.8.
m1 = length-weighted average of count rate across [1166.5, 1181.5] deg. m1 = 2.85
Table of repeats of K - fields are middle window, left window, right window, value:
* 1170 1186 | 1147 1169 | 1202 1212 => -1.1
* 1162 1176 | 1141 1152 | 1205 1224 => 0.4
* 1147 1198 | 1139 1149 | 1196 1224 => -1.9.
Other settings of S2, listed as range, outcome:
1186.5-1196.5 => 2.61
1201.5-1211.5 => 2.41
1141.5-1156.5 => 2.96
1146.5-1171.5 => 2.9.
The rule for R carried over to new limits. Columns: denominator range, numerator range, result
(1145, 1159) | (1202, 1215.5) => 0.85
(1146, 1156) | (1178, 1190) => 1.03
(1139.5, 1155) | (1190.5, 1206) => 0.68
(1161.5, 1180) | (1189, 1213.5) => 0.78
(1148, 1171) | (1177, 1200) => 0.89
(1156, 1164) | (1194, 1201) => 0.53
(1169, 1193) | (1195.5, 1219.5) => 0.80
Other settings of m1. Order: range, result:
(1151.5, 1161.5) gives 3.08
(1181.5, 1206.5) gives 2.34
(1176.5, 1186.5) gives 3.08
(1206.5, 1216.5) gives 2.64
